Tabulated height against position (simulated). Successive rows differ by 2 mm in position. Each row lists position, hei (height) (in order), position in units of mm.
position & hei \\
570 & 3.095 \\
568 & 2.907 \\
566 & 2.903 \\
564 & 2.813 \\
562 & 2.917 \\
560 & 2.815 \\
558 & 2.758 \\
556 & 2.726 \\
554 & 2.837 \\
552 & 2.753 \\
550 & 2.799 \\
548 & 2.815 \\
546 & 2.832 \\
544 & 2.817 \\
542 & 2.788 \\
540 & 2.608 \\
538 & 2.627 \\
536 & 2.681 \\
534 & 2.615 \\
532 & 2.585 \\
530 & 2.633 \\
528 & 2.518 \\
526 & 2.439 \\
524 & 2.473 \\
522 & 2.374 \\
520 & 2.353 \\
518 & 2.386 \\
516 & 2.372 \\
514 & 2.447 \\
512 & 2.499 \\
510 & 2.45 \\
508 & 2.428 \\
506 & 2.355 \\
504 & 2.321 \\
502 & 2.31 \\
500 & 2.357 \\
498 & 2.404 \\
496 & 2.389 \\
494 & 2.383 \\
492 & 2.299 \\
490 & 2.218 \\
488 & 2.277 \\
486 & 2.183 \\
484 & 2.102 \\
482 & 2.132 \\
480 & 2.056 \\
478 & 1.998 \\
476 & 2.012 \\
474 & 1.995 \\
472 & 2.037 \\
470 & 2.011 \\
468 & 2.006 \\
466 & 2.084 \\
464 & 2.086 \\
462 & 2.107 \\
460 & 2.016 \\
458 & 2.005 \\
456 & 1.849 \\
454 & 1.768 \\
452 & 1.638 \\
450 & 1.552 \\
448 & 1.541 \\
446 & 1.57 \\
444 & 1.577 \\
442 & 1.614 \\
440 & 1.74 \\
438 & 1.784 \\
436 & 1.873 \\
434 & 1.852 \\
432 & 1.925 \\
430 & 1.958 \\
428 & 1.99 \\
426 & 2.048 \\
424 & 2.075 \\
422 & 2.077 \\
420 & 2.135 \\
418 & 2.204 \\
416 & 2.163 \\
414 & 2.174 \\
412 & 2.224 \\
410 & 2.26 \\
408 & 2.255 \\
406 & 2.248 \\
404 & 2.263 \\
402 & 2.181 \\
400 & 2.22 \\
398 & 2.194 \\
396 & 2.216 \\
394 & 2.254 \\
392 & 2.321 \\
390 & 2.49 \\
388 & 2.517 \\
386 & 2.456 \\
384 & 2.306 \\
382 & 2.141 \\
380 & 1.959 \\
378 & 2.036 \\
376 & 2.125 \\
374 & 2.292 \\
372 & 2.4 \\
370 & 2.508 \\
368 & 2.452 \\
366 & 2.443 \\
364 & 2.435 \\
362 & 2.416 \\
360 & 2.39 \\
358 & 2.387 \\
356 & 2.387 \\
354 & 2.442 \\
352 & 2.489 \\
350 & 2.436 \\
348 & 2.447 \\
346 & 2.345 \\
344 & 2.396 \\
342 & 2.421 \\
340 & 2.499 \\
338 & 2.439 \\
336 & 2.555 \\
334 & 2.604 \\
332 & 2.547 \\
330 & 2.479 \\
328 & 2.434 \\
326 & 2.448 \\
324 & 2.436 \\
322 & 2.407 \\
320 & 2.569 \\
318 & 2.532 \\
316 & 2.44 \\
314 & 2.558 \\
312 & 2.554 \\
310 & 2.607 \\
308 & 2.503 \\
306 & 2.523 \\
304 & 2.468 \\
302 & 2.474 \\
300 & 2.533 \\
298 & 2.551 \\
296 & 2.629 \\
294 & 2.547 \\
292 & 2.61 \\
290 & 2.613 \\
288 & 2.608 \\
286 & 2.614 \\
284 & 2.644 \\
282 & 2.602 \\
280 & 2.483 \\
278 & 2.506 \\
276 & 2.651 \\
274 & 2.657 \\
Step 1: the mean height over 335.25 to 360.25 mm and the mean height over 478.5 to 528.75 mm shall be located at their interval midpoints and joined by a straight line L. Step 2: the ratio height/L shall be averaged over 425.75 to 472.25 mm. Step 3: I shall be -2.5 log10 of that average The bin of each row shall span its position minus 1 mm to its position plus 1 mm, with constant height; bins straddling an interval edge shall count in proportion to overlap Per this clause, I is 0.27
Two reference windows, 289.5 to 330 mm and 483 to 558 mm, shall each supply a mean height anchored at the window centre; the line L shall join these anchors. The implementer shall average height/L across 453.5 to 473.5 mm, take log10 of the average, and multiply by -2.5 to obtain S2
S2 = 0.24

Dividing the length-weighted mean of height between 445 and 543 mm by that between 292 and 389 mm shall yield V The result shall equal 0.9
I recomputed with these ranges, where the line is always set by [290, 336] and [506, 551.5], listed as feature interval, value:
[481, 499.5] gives 0.13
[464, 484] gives 0.24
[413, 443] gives 0.28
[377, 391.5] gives 0.12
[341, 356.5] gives 0.05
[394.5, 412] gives 0.14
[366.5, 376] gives 0.07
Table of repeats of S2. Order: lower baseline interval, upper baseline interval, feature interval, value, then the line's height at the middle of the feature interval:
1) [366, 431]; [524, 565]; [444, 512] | 0.19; 2.49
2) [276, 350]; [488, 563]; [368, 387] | 0.12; 2.53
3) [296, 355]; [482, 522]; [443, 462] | 0.34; 2.38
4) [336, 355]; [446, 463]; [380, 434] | -0.06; 2.08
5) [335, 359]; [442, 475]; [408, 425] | -0.05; 2.08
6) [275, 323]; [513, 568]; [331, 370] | 0.05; 2.57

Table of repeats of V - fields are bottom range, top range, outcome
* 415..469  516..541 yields 1.33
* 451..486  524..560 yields 1.35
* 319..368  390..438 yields 0.87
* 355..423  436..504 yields 0.88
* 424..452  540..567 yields 1.58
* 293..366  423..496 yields 0.79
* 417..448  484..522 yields 1.25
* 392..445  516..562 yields 1.28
